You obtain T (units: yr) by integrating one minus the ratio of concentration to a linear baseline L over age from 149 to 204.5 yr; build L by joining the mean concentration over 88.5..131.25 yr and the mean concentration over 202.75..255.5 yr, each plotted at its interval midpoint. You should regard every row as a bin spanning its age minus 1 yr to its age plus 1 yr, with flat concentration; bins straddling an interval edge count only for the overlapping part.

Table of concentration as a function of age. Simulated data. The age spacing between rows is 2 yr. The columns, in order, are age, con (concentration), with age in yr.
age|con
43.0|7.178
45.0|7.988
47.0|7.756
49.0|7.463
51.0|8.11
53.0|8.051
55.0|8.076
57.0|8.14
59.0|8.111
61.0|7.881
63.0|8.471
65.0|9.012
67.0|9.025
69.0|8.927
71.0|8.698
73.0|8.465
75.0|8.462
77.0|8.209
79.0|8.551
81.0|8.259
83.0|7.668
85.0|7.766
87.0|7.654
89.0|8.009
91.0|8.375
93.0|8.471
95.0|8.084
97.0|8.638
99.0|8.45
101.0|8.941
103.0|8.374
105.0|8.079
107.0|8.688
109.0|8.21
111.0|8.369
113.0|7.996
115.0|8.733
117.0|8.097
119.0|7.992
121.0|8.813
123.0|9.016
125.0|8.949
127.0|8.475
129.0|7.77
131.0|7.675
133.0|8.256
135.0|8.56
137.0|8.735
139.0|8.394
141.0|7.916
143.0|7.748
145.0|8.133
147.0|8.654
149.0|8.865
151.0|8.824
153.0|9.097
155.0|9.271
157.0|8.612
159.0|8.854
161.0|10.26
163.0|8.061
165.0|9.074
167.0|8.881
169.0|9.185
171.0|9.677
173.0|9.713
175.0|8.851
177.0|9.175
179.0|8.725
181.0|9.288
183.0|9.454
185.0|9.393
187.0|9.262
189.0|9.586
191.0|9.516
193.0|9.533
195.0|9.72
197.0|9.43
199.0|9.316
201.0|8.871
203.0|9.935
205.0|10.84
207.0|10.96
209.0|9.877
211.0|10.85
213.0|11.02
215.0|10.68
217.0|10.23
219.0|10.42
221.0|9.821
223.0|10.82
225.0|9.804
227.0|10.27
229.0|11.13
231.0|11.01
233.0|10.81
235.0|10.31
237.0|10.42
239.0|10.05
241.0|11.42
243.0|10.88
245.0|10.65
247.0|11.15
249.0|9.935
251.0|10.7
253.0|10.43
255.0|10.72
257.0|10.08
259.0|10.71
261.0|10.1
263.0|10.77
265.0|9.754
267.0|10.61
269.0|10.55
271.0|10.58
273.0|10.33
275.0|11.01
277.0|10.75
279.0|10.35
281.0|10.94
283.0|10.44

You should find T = 2.1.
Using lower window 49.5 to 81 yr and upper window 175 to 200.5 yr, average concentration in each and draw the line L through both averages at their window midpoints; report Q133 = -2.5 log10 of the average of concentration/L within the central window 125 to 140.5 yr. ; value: 0.08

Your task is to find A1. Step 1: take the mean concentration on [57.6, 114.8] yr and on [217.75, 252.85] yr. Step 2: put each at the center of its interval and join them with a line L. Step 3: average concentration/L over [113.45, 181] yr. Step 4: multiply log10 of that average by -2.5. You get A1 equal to 0.067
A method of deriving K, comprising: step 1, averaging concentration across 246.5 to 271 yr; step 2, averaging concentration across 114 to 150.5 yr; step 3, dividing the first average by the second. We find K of 1.25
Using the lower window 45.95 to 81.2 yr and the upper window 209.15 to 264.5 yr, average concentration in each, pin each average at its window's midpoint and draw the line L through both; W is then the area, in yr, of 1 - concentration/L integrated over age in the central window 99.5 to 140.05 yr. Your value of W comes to 2.83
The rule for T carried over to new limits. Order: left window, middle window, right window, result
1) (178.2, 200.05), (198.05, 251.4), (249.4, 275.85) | -2.9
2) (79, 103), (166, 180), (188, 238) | 0.6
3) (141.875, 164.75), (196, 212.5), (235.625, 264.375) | -0.6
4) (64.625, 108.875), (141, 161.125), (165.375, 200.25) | 0.7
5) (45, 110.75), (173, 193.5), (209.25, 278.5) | 0.9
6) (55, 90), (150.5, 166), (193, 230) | 0.8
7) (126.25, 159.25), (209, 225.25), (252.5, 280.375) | -1.3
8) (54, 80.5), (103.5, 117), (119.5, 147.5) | 0.1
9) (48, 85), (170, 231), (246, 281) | -0.5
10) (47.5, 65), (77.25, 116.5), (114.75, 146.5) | -0.3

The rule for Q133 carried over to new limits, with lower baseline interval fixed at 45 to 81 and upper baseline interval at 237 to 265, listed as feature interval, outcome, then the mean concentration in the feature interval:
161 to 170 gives 0.07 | 8.96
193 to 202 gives 0.06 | 9.36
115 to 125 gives 0.05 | 8.55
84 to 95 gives 0.07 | 8.06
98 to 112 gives 0.05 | 8.44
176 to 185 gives 0.06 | 9.19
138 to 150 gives 0.12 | 8.29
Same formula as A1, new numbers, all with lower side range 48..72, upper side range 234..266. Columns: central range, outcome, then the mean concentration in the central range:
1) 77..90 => 0.08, 8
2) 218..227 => 0.00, 10.2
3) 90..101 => 0.04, 8.45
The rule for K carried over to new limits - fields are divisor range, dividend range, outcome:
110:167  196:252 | 1.22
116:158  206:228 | 1.23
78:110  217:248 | 1.28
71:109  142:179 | 1.08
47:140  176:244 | 1.21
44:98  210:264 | 1.28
